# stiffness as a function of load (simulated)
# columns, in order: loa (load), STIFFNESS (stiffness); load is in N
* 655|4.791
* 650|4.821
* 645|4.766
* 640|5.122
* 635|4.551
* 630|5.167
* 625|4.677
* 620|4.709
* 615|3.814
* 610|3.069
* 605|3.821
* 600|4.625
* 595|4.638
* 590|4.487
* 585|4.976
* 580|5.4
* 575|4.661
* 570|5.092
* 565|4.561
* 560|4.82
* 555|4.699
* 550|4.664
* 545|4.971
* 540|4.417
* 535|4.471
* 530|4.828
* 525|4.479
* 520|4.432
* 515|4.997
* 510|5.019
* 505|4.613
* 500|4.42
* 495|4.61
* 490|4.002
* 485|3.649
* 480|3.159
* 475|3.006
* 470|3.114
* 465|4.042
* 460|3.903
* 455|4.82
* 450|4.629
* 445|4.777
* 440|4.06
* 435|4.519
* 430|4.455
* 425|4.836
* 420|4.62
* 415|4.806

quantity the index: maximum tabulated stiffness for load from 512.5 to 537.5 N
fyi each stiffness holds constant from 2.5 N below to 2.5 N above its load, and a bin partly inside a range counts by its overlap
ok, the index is 4.997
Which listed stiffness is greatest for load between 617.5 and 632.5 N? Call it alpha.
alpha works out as 5.167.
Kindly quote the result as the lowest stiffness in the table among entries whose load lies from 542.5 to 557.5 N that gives 4.664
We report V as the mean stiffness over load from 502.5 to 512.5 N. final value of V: 4.82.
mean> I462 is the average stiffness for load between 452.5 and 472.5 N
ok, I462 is 3.97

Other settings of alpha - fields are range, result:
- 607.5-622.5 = 4.709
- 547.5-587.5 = 5.4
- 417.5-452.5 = 4.836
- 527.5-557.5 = 4.971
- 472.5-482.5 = 3.159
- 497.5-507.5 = 4.613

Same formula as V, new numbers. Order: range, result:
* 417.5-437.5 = 4.61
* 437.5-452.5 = 4.49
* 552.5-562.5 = 4.76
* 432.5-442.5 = 4.29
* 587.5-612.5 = 4.13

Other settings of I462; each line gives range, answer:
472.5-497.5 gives 3.69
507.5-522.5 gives 4.82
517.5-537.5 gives 4.55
